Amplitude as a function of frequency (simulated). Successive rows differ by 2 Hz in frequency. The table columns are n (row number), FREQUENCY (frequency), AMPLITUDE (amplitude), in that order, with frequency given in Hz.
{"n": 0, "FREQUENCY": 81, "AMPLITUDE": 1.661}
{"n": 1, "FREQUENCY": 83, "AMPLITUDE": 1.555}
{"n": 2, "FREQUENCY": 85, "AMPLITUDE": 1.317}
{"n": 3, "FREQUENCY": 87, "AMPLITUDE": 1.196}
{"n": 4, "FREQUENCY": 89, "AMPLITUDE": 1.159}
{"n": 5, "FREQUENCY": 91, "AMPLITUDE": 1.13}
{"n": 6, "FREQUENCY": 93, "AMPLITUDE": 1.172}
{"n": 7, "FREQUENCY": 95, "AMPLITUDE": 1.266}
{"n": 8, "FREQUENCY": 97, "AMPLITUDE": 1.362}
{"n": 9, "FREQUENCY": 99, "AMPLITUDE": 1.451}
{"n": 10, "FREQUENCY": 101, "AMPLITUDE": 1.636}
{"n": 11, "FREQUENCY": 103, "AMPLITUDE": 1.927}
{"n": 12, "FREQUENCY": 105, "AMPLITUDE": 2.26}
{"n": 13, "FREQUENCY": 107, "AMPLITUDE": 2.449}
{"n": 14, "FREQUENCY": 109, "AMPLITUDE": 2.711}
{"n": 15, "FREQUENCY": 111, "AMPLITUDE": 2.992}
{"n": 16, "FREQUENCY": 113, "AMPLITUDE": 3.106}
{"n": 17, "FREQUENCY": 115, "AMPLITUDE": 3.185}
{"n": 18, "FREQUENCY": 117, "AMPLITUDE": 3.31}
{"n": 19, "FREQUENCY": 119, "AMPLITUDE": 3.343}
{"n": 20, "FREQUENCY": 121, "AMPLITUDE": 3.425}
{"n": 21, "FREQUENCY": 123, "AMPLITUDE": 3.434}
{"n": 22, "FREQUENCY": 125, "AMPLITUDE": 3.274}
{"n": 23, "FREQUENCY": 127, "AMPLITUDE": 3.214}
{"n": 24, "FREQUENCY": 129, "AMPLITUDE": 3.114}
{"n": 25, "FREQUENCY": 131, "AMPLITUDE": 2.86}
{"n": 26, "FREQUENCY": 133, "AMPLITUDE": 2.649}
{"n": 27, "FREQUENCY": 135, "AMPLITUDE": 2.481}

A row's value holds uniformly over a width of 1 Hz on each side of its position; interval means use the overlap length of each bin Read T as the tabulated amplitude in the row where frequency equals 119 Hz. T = 3.343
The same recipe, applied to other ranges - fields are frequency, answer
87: 1.196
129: 3.114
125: 3.274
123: 3.434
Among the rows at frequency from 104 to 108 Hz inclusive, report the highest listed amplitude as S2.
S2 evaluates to 2.449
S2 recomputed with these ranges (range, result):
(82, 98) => 1.555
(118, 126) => 3.434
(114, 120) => 3.343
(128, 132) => 3.114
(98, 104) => 1.927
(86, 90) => 1.196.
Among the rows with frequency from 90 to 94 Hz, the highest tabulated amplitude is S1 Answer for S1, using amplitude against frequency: 1.172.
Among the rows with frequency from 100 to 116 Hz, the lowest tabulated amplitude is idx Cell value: 1.636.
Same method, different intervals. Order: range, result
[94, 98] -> 1.266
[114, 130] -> 3.114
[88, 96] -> 1.13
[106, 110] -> 2.449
